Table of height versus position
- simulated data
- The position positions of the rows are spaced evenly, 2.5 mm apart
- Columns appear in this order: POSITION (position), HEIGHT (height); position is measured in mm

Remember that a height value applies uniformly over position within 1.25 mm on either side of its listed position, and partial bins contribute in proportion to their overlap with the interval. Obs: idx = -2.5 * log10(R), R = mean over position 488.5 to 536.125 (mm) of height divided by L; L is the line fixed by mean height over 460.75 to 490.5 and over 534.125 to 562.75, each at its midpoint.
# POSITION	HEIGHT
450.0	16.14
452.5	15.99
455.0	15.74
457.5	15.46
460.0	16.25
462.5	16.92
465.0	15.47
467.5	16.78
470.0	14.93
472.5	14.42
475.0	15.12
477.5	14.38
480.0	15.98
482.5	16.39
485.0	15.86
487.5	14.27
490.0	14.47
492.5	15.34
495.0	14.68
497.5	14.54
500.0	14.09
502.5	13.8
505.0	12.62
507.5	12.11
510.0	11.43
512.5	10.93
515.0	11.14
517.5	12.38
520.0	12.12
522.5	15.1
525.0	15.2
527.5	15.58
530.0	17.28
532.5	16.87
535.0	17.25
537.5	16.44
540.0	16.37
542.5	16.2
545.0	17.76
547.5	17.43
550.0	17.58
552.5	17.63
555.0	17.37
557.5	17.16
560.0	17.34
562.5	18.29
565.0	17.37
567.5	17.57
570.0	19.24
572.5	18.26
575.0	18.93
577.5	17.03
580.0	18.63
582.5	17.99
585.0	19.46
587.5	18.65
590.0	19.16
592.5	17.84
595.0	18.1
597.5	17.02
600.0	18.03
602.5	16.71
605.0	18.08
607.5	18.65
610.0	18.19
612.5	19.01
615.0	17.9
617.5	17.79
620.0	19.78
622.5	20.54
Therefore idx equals 0.165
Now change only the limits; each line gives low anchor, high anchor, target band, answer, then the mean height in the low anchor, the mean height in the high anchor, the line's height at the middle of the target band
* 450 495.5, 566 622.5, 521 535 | 0.05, 15.5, 18.3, 16.8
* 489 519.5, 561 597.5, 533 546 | -0.09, 13.1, 18.3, 15.5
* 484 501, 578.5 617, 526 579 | -0.04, 14.7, 18.2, 16.7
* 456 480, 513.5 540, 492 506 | 0.08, 15.6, 15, 15.2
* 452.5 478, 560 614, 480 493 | 0.05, 15.6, 18.2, 16.1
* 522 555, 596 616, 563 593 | -0.06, 16.7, 18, 17.4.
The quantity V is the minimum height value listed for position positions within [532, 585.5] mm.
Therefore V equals 16.2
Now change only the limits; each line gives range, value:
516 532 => 12.12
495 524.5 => 10.93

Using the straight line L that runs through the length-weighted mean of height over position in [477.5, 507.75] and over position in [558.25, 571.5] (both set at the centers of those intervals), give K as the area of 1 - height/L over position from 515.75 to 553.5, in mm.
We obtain 1.28 mm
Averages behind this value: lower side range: 14.6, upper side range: 17.9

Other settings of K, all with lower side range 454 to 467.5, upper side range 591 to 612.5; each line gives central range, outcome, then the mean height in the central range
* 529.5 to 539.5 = 0.1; 16.9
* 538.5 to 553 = 0.0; 17.1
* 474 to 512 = 5.1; 14.3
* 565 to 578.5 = -0.5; 18.2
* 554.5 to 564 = -0.1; 17.5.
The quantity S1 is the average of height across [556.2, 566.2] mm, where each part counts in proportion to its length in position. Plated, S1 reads 17.5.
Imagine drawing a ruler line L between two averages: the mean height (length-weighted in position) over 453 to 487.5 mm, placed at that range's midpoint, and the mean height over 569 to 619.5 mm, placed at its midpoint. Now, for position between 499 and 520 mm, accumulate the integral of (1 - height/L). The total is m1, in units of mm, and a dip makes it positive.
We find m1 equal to 5.3 mm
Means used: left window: 15.6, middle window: 12.3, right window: 18.3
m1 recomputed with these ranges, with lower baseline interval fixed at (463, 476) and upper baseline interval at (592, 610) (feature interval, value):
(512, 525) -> 2.90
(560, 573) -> -0.67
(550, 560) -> -0.25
